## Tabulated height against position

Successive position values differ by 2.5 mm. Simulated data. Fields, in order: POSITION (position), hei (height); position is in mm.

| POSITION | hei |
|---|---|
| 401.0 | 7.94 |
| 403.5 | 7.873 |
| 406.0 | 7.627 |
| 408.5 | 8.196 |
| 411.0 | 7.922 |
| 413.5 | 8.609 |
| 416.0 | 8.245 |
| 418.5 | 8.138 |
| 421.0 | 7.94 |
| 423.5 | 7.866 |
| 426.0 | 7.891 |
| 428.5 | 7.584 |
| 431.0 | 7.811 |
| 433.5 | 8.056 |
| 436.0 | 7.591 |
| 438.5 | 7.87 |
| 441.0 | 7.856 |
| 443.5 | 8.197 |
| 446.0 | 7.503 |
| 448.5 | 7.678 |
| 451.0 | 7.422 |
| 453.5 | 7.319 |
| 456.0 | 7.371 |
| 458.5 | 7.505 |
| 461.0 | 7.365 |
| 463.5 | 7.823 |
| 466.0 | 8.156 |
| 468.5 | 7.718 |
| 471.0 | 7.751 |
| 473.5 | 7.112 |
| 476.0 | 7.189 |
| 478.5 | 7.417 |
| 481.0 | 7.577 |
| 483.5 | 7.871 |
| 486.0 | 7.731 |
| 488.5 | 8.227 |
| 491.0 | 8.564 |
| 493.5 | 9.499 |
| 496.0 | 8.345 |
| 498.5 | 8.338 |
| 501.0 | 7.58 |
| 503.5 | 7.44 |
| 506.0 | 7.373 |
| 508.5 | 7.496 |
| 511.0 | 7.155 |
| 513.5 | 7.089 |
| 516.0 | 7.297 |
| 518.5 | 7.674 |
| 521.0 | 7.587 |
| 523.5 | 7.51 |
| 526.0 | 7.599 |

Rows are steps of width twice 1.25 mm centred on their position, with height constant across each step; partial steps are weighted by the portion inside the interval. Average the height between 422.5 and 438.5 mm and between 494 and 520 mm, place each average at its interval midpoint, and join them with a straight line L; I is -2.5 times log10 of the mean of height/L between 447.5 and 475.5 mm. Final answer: 0.03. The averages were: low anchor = 7.8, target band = 7.55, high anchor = 7.63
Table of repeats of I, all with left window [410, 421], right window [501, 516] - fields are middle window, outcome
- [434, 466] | 0.03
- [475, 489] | -0.01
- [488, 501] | -0.14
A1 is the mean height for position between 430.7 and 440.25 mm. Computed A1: 7.84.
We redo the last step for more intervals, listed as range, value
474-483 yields 7.41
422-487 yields 7.66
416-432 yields 7.9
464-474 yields 7.74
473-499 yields 8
